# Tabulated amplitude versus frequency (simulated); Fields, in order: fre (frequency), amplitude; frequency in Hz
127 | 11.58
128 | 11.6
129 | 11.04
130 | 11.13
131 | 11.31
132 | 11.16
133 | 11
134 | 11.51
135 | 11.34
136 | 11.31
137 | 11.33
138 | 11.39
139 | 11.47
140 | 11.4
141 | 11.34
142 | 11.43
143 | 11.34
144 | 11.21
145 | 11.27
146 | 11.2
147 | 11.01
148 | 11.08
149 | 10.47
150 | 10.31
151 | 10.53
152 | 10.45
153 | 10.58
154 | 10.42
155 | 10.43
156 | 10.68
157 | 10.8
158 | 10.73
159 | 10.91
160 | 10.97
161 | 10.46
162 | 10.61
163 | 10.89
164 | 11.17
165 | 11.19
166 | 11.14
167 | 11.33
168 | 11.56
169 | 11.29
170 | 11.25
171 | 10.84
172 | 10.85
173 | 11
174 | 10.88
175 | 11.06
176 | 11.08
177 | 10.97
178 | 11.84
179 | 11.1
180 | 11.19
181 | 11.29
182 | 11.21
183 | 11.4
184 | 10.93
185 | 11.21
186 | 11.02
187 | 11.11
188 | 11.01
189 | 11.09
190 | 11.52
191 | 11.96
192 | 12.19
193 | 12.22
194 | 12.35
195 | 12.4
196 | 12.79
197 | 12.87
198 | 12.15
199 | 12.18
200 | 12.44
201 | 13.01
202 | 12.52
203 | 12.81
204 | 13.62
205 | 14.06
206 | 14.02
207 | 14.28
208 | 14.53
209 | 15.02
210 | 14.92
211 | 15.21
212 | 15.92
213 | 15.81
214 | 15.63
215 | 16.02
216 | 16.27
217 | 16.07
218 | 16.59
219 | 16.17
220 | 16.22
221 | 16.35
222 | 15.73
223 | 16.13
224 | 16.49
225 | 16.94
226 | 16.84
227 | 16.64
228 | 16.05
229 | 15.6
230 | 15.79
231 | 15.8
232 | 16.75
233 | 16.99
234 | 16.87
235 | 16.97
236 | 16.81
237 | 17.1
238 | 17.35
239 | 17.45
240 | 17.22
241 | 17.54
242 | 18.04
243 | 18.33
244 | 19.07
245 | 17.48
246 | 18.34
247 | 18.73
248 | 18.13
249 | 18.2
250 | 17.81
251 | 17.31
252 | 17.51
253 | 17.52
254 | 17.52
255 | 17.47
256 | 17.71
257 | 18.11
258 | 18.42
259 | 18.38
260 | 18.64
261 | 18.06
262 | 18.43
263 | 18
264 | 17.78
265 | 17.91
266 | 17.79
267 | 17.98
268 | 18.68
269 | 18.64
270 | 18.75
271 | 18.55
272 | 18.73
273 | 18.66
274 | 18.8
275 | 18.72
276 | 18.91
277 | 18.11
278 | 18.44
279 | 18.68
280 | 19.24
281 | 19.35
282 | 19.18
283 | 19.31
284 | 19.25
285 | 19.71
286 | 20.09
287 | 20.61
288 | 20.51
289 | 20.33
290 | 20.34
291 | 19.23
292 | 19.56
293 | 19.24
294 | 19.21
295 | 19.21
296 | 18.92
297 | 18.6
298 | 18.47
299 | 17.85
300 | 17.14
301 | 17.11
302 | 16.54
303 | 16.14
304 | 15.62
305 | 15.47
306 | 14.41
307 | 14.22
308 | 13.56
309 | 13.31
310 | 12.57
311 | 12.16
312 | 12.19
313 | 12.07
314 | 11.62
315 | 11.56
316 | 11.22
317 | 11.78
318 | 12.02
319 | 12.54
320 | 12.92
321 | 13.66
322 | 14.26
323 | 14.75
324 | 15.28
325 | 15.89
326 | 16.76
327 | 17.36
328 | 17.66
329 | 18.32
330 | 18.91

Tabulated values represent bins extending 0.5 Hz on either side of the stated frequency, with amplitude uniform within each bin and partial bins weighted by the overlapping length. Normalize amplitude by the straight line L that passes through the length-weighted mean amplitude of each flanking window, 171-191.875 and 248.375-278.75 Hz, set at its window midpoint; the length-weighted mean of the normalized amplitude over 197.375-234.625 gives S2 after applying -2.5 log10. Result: -0.08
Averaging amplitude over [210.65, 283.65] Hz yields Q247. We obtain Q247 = 17.5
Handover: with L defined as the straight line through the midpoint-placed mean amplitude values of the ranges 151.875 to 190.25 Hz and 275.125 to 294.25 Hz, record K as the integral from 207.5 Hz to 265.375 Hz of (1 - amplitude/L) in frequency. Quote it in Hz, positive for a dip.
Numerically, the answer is -4.3 Hz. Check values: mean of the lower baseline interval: 11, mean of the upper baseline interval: 19.4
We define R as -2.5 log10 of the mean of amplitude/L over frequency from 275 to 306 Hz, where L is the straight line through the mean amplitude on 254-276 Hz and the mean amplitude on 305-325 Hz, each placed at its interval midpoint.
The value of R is -0.19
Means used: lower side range 18.3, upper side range 13.1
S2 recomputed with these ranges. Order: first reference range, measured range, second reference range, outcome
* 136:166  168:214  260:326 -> 0.03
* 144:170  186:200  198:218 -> 0.12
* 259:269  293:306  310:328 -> -0.15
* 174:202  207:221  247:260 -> -0.11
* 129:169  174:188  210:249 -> 0.19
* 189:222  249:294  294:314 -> -0.23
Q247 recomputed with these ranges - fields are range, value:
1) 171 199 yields 11.5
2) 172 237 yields 13.8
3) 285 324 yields 15.9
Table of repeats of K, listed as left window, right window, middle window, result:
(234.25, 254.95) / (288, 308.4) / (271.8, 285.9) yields -1.04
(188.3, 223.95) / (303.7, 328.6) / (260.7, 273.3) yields -3.95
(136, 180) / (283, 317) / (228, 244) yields -3.34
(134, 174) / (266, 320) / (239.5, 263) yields -4.33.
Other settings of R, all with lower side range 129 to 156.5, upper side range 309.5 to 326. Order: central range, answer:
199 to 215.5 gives -0.21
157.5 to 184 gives 0.03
